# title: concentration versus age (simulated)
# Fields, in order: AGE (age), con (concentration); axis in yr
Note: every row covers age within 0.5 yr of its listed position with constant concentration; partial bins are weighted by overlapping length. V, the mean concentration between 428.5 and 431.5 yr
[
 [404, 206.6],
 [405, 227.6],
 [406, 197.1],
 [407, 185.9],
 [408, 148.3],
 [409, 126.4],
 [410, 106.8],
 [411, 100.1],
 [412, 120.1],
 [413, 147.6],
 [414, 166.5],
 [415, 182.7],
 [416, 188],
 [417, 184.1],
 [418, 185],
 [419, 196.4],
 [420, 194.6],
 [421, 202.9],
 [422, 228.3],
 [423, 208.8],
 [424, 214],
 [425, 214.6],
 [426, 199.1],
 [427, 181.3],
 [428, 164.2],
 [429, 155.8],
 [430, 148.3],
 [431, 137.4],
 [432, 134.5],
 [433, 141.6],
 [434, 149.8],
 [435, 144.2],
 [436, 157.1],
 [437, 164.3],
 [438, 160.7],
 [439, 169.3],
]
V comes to 147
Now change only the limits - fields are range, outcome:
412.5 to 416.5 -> 171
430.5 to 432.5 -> 136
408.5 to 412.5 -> 113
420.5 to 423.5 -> 213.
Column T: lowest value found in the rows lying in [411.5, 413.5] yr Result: 120.1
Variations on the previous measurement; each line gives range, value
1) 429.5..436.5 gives 134.5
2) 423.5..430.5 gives 148.3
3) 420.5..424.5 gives 202.9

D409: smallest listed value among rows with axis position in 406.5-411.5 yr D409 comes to 100.1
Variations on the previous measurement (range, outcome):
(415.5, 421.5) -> 184.1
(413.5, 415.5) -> 166.5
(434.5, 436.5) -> 144.2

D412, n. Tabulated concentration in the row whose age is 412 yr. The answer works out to 120.1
